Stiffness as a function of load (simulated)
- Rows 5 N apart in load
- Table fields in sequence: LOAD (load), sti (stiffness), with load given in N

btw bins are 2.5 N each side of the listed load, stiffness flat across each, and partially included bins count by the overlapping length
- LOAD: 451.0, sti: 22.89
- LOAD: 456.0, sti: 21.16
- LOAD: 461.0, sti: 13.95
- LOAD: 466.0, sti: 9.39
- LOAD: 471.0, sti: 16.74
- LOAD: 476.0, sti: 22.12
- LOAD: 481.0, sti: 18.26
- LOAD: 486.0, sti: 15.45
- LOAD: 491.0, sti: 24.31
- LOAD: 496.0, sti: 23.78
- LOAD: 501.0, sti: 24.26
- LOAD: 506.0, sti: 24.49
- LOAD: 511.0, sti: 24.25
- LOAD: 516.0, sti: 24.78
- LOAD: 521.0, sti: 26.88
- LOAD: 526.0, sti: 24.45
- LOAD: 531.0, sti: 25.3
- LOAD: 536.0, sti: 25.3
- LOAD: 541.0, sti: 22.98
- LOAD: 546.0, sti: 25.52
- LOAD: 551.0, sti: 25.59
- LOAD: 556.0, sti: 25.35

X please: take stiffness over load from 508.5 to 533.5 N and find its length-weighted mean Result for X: 25.1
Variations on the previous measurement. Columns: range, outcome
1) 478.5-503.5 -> 21.2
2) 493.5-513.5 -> 24.2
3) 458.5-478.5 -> 15.6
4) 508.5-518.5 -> 24.5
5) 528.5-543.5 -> 24.5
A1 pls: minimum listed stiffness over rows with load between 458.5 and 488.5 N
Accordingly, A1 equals 9.39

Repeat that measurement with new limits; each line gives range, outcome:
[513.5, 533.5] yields 24.45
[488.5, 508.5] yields 23.78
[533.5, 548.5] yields 22.98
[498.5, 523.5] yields 24.25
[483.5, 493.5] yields 15.45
